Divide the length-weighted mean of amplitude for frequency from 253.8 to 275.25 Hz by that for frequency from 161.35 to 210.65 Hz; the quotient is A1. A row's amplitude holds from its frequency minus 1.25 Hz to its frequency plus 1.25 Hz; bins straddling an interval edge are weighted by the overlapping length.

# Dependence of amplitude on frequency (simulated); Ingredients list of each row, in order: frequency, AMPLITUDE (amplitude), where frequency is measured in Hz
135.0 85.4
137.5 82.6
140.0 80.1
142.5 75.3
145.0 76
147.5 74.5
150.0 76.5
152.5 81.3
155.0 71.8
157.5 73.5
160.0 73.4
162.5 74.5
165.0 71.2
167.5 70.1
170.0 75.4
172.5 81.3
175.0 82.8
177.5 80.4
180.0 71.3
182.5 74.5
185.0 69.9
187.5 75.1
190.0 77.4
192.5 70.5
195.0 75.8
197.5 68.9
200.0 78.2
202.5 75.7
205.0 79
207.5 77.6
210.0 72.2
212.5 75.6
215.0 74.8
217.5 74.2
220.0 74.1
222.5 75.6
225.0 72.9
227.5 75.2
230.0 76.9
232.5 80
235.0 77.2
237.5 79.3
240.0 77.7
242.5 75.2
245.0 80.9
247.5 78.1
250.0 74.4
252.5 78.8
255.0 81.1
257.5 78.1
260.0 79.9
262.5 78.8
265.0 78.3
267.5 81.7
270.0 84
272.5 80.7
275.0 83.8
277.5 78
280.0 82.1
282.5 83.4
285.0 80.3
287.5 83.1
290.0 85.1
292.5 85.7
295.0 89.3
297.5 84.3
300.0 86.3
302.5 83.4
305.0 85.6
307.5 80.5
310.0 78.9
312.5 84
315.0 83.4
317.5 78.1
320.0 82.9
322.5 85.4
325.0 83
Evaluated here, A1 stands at 1.07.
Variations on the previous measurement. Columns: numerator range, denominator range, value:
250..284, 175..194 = 1.08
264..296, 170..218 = 1.09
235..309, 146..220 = 1.08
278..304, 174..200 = 1.13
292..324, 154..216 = 1.12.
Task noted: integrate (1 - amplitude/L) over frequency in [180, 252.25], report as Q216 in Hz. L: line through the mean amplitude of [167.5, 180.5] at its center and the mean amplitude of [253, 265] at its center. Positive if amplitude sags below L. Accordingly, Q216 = 2.8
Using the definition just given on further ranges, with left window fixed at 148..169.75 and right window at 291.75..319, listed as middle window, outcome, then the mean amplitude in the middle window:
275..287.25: 0.09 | 81.4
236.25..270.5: 0.55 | 78.9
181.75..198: 0.60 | 73.3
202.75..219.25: 0.41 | 75.5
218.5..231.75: 0.55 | 75.1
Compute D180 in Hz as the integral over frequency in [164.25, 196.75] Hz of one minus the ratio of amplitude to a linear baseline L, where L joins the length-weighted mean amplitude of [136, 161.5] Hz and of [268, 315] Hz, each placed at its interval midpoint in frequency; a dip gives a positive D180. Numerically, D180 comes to 1.3 Hz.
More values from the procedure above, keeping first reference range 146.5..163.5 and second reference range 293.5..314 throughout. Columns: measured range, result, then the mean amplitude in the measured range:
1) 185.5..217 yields 1.2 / 74.9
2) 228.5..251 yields 0.7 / 77.8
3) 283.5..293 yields 0.0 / 83.4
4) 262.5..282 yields 0.2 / 81.2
